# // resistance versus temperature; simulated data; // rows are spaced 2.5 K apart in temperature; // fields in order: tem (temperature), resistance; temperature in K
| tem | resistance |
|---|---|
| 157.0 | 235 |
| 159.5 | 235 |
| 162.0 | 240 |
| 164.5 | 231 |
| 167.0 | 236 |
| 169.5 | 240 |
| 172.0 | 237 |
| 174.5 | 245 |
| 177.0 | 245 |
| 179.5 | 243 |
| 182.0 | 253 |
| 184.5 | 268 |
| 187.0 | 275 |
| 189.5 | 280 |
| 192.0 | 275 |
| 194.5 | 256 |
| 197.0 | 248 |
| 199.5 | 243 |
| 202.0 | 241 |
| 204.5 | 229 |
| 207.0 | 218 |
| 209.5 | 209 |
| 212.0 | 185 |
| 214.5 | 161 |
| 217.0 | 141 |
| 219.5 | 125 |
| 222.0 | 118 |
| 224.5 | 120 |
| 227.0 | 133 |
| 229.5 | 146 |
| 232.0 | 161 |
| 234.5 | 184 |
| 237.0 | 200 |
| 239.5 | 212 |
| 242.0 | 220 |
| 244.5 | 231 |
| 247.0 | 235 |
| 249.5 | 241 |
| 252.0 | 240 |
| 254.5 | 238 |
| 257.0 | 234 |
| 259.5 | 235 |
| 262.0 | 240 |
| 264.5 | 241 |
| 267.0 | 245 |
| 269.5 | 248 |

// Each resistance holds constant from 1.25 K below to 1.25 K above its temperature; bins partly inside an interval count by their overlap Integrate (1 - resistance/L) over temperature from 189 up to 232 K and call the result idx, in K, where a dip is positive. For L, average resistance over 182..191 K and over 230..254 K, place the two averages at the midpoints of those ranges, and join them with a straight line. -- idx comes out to 9.6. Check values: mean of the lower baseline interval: 271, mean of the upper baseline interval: 212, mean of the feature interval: 193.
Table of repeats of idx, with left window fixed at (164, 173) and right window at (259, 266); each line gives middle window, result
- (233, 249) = 1.6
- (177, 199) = -2.2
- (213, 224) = 4.7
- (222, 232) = 4.3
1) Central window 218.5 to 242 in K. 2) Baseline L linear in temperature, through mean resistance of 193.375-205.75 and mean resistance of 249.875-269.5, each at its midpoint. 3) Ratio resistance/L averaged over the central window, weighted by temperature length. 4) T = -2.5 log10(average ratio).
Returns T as 0.45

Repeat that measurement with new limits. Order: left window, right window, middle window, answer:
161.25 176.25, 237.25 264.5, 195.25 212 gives 0.03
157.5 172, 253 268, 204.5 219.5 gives 0.29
